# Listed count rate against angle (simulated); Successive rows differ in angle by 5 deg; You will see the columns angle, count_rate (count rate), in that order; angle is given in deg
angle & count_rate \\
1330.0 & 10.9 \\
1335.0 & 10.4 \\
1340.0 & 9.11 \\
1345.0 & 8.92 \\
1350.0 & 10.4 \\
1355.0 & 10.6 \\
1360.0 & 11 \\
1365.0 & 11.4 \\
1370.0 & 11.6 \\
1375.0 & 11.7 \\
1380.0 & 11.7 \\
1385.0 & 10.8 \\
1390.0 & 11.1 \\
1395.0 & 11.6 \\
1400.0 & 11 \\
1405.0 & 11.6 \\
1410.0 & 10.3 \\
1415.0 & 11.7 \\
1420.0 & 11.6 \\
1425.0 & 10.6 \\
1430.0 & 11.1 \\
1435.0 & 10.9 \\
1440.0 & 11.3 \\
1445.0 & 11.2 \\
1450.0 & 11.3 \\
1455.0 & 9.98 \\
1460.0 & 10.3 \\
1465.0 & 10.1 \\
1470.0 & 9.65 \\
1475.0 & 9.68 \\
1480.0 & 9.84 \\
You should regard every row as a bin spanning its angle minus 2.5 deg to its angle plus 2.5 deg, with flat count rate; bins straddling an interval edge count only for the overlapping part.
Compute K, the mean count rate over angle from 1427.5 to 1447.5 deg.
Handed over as 11.1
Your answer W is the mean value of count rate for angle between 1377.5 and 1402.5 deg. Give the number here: 11.2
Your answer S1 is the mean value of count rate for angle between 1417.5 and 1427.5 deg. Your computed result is 11.1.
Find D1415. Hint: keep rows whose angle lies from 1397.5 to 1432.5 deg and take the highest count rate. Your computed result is 11.7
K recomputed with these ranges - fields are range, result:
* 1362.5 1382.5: 11.6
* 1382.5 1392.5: 10.9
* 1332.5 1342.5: 9.75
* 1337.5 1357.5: 9.76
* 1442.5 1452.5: 11.2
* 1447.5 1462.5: 10.5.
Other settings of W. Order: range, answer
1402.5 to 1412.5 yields 10.9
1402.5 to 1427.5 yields 11.2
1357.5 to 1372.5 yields 11.3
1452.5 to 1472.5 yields 10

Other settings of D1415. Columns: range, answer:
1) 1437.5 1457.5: 11.3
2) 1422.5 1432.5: 11.1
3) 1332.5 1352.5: 10.4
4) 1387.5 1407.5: 11.6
